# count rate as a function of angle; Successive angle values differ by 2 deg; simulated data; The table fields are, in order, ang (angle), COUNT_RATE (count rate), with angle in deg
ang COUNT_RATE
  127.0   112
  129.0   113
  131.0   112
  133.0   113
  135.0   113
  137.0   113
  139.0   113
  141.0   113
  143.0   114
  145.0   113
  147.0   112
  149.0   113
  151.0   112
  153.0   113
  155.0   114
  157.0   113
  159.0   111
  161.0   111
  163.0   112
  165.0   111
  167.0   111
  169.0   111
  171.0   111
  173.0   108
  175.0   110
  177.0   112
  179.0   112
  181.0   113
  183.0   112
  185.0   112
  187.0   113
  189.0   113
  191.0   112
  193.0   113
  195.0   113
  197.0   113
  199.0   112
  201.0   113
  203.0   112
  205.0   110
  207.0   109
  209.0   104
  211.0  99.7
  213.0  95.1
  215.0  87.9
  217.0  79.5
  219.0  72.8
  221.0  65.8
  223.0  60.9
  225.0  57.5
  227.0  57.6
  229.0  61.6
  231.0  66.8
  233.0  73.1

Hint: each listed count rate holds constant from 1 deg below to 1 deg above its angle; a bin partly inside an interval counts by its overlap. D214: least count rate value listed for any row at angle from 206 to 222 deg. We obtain 65.8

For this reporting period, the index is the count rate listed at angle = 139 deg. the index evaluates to 113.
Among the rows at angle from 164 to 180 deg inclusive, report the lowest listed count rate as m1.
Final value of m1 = 108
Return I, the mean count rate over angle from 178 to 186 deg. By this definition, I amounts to 112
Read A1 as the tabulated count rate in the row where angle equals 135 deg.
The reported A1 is 113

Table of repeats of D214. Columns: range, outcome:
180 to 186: 112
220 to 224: 60.9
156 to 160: 111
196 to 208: 109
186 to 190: 113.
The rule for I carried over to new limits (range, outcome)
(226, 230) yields 59.6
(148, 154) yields 113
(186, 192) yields 113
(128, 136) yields 113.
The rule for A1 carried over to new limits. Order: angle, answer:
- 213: 95.1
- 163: 112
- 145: 113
